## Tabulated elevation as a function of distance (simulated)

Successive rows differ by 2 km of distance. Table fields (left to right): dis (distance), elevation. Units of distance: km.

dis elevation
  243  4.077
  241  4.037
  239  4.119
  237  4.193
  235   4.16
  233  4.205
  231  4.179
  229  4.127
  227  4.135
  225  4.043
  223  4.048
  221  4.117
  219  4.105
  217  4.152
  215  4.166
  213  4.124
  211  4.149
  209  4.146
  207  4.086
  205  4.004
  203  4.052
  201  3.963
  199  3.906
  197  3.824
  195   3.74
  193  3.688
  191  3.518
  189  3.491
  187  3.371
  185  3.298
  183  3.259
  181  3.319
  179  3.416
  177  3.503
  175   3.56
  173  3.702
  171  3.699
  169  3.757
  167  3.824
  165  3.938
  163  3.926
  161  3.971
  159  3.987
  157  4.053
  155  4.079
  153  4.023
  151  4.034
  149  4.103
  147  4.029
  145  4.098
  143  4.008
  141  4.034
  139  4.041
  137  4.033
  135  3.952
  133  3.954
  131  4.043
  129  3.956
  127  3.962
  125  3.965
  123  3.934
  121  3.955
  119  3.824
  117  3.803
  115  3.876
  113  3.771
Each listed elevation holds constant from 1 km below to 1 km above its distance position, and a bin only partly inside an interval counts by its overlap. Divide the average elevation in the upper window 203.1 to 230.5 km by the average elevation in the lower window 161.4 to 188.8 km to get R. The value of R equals 1.14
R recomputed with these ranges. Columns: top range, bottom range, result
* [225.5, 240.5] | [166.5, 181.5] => 1.15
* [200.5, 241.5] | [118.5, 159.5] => 1.03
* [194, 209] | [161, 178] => 1.05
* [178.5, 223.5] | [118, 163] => 0.96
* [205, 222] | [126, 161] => 1.03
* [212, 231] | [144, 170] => 1.03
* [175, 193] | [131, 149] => 0.85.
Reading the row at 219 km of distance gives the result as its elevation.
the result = 4.105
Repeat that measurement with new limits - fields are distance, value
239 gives 4.119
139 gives 4.041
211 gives 4.149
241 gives 4.037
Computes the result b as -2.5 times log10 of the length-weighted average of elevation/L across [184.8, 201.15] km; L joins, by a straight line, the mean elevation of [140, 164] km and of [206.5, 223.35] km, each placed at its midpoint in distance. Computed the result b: 0.13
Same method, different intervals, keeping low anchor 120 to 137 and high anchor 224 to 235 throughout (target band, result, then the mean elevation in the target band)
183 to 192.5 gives 0.19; 3.42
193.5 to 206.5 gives 0.05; 3.91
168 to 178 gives 0.11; 3.64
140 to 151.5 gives -0.01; 4.05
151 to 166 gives 0.01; 4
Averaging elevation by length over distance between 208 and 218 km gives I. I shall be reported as 4.15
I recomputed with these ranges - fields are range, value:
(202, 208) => 4.05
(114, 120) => 3.83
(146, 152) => 4.06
